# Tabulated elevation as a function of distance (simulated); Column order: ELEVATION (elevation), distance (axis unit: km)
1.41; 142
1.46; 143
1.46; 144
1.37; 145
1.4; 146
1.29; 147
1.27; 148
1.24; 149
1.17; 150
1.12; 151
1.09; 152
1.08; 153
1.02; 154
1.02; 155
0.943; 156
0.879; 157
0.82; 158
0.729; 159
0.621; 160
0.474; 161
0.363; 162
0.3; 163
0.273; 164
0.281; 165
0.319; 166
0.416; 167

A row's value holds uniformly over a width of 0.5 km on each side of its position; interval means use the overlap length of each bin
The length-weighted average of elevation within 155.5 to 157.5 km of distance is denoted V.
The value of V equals 0.911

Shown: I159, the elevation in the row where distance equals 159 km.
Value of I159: 0.729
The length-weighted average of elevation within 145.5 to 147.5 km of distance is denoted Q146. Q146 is 1.34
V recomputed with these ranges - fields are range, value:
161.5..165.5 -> 0.304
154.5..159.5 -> 0.878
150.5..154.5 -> 1.08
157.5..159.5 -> 0.774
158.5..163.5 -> 0.497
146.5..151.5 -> 1.22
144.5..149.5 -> 1.31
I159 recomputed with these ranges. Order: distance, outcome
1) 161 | 0.474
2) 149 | 1.24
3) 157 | 0.879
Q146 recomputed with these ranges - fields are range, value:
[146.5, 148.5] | 1.28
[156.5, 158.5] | 0.849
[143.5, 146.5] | 1.41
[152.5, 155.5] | 1.04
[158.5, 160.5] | 0.675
